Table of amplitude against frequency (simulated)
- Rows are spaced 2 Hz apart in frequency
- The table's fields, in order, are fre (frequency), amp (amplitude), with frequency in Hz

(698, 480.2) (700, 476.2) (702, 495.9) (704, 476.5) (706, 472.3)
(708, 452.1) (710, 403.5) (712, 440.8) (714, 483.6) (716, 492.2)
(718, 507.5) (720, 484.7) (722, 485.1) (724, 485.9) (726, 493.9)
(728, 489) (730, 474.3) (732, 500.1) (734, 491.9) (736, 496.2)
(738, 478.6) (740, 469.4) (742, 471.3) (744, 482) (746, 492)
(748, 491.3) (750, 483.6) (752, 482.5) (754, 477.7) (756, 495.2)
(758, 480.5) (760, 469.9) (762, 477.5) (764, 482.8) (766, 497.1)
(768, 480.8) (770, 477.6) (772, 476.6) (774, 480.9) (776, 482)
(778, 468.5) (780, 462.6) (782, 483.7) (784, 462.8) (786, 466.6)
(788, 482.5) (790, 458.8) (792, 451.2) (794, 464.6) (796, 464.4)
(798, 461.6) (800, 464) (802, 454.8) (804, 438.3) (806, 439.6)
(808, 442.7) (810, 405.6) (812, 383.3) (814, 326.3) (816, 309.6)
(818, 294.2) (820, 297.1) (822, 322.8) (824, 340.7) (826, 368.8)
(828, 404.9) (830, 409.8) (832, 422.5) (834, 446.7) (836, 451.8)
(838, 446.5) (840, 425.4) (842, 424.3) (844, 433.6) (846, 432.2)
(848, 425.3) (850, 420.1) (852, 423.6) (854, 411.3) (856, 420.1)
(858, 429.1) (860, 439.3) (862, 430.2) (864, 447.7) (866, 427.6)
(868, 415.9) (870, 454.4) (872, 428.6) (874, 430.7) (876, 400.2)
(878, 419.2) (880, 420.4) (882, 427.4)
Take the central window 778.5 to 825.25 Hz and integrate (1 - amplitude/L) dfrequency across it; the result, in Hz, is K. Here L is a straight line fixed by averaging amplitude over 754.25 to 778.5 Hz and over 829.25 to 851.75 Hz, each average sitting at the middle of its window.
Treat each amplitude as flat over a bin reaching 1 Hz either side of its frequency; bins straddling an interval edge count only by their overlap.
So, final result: 4.2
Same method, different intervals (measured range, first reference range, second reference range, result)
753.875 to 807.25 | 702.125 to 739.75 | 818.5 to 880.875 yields -2.6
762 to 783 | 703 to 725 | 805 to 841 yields -2.7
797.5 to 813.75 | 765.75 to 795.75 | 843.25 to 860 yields 0.9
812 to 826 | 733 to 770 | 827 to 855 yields 3.7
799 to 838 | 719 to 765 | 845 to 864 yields 4.6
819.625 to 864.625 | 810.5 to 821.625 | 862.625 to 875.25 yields -4.1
